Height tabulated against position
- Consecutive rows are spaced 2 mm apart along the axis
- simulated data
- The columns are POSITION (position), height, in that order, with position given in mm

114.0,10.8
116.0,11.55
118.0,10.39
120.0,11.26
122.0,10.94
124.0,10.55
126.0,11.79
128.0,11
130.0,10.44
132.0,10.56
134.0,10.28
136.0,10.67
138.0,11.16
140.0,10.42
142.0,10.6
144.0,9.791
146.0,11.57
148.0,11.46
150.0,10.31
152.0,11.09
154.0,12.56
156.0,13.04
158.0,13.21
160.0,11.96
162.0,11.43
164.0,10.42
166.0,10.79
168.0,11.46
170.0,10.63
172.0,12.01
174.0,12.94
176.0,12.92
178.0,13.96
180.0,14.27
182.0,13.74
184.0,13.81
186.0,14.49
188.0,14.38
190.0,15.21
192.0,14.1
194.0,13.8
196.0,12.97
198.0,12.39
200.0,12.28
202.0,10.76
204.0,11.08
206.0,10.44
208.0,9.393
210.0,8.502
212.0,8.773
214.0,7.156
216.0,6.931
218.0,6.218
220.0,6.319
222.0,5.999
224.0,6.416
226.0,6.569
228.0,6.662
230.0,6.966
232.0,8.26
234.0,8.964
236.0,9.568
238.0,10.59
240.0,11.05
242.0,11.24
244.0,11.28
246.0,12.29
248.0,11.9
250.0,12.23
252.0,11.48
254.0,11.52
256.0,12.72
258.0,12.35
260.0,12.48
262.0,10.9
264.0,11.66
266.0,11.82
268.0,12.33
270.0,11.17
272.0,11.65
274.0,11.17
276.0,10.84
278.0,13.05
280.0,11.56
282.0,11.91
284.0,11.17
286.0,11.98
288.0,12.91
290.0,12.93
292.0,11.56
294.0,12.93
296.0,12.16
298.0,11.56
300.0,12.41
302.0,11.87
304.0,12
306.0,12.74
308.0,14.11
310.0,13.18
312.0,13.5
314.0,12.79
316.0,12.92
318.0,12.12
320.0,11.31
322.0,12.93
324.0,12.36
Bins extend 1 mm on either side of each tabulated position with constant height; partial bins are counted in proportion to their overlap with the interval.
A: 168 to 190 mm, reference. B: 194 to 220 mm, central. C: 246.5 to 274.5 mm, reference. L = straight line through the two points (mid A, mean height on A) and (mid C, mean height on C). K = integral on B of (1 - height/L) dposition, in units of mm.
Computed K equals 6.2 mm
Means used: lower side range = 13.3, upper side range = 11.8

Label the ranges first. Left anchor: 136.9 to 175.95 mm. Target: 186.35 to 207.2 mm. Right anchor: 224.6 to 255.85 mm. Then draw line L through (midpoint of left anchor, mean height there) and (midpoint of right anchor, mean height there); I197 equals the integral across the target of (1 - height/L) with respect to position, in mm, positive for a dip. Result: -3.8 mm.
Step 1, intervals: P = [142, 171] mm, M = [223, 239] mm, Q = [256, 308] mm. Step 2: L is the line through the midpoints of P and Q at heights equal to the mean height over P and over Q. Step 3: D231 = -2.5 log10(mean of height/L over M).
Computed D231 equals 0.42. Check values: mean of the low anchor 11.4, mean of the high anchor 12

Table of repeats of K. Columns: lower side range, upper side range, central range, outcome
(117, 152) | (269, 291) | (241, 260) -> -0.47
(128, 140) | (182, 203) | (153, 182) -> -0.16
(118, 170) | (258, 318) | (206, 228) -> 8.13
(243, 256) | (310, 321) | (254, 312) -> 0.49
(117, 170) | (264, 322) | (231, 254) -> 1.95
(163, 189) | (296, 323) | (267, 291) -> 1.36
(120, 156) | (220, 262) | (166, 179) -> -1.93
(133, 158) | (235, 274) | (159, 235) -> 4.53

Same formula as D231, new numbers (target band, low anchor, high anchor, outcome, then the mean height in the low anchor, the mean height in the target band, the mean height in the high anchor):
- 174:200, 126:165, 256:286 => -0.206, 11.2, 13.7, 11.8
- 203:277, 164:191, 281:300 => 0.252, 13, 9.92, 12.1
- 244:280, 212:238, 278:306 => -0.190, 7.36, 11.8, 12.1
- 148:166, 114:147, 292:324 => -0.059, 10.8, 11.7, 12.5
